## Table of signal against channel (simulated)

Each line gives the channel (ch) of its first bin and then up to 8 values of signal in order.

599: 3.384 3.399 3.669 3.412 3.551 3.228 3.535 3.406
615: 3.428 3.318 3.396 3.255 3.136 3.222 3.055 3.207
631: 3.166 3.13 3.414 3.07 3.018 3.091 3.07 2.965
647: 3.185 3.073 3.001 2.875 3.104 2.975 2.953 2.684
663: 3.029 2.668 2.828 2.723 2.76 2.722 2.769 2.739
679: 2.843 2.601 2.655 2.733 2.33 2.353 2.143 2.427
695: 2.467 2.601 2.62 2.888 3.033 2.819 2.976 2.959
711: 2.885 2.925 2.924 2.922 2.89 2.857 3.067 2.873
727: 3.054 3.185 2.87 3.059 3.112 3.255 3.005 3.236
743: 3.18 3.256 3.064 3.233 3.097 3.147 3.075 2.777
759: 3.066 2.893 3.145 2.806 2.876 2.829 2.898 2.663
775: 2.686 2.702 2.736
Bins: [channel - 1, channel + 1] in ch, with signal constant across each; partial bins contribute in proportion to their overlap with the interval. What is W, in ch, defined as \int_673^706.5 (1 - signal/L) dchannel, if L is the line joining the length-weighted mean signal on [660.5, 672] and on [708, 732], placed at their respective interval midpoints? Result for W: 2.6 ch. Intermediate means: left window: 2.79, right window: 2.95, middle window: 2.63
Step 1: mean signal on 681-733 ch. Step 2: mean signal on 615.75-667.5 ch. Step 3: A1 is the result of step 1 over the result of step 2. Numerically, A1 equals 0.9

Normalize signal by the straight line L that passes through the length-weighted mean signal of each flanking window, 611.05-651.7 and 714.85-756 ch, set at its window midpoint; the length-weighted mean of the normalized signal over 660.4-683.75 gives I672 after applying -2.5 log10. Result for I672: 0.14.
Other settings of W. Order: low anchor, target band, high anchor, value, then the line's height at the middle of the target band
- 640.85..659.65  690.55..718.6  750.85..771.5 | 2.09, 2.99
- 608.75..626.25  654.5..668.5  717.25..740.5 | 1.43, 3.21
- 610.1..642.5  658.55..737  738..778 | 7.54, 3.1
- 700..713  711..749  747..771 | -1.09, 2.96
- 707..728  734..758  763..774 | -1.95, 2.89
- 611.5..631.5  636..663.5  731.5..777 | 1.77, 3.21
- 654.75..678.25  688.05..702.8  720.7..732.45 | 1.91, 2.9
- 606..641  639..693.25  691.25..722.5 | 4.16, 3.03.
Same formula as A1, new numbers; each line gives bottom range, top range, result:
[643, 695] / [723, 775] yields 1.09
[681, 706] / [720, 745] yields 1.19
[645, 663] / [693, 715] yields 0.94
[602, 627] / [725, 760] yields 0.92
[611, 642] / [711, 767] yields 0.94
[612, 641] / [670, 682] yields 0.85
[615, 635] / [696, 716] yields 0.89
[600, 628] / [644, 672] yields 0.87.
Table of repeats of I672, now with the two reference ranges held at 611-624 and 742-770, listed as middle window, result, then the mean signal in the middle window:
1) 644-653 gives 0.081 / 3.04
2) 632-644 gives 0.055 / 3.13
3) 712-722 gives 0.077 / 2.9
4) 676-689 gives 0.213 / 2.63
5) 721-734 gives 0.032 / 3.01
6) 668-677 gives 0.173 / 2.74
